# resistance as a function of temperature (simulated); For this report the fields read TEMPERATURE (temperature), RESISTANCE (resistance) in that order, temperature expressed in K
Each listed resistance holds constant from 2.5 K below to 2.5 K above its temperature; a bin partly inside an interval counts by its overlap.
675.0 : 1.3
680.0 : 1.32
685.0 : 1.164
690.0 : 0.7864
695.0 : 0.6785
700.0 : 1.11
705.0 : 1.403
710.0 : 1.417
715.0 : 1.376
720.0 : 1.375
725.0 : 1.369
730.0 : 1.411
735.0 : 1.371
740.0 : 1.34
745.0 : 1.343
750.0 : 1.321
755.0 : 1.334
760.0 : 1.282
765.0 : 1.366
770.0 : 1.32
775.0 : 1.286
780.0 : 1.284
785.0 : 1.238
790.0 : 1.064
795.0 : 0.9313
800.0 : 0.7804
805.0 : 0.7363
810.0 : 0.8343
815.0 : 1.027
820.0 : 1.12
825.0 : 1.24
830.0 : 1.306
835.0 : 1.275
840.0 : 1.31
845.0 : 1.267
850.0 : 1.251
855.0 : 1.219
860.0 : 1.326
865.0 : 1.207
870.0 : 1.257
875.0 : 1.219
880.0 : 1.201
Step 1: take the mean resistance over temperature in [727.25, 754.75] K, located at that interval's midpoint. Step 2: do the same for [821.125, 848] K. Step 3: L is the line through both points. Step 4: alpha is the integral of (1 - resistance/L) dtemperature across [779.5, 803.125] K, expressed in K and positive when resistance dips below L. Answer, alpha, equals 5.03 K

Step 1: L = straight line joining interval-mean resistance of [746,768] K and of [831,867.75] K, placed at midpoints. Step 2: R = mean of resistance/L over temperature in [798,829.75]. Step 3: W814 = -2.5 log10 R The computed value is 0.29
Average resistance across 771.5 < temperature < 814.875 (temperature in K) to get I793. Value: 1.03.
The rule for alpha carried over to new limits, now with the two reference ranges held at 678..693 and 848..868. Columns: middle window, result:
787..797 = 1.42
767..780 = -1.57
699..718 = -4.37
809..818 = 1.84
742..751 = -1.60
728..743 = -3.35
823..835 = -0.53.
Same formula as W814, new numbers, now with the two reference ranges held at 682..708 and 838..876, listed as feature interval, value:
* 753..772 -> -0.17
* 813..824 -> 0.10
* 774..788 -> -0.09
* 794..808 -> 0.42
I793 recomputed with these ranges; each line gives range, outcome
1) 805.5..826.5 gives 1.02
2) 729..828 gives 1.18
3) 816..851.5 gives 1.24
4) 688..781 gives 1.27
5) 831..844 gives 1.29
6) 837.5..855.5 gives 1.27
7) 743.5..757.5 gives 1.33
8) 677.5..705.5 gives 1.05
